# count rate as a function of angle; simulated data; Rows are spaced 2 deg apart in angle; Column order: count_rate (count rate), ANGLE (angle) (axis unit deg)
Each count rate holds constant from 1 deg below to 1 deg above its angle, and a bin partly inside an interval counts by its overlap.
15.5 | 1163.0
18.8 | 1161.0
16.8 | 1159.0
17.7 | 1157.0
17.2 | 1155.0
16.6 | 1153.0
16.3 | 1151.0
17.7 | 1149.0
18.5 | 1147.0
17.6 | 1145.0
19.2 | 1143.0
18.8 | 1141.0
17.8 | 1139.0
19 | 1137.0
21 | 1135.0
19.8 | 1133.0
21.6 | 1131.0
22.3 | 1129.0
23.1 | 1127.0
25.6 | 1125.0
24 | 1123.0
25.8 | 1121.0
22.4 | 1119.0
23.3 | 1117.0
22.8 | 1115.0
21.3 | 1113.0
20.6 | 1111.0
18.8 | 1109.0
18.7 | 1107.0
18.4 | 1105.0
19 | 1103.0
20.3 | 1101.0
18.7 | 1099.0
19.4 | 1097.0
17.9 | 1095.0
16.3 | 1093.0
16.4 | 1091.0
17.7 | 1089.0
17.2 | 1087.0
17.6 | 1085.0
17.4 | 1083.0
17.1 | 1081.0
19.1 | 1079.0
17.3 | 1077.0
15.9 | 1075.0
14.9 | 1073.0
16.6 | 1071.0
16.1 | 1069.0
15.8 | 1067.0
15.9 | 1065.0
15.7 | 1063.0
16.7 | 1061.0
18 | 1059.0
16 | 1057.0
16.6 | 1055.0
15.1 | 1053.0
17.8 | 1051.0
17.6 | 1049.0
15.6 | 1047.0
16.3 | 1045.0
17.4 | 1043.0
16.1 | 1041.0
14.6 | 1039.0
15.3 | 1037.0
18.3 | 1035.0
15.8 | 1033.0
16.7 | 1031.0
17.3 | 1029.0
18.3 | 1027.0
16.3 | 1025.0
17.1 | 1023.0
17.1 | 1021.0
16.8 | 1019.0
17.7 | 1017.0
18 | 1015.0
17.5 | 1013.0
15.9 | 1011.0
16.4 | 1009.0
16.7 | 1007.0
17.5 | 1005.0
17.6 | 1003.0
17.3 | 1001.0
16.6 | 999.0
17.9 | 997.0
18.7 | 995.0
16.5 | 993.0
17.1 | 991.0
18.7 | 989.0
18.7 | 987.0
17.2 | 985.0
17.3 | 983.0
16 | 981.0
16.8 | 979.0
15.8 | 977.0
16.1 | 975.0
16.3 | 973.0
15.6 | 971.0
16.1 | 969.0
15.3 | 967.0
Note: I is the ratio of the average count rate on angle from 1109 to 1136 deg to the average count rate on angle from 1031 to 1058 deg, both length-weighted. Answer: 1.4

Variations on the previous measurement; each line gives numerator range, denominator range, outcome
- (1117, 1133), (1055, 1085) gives 1.40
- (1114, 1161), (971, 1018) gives 1.18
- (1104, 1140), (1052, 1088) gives 1.29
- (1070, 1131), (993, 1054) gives 1.16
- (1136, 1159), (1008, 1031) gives 1.04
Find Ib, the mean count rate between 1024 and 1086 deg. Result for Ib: 16.6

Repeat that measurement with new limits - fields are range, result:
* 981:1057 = 17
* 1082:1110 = 18.1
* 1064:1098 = 17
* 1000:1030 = 17.2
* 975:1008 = 17.2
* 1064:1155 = 19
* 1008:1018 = 17.1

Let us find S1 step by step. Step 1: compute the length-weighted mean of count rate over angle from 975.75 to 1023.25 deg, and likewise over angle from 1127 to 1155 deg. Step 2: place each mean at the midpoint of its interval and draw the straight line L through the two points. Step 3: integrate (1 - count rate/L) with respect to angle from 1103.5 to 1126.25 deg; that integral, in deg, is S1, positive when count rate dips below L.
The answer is -3.9 deg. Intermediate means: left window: 17.2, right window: 19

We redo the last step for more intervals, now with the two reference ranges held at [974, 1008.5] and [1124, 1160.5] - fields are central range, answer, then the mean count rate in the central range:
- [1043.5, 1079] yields 3.3 deg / 16.4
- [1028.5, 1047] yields 1.5 deg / 16.4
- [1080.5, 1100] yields 1.0 deg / 17.6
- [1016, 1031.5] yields 0.4 deg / 17.2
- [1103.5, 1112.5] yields -0.2 deg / 19.2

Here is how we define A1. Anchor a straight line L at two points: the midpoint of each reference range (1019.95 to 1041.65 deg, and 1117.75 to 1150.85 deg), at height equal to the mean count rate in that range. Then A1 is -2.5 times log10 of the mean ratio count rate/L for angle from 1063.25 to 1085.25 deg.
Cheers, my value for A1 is 0.11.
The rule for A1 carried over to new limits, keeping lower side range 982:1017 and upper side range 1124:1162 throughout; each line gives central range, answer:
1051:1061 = 0.10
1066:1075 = 0.16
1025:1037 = 0.05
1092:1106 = 0.01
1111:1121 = -0.19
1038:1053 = 0.10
